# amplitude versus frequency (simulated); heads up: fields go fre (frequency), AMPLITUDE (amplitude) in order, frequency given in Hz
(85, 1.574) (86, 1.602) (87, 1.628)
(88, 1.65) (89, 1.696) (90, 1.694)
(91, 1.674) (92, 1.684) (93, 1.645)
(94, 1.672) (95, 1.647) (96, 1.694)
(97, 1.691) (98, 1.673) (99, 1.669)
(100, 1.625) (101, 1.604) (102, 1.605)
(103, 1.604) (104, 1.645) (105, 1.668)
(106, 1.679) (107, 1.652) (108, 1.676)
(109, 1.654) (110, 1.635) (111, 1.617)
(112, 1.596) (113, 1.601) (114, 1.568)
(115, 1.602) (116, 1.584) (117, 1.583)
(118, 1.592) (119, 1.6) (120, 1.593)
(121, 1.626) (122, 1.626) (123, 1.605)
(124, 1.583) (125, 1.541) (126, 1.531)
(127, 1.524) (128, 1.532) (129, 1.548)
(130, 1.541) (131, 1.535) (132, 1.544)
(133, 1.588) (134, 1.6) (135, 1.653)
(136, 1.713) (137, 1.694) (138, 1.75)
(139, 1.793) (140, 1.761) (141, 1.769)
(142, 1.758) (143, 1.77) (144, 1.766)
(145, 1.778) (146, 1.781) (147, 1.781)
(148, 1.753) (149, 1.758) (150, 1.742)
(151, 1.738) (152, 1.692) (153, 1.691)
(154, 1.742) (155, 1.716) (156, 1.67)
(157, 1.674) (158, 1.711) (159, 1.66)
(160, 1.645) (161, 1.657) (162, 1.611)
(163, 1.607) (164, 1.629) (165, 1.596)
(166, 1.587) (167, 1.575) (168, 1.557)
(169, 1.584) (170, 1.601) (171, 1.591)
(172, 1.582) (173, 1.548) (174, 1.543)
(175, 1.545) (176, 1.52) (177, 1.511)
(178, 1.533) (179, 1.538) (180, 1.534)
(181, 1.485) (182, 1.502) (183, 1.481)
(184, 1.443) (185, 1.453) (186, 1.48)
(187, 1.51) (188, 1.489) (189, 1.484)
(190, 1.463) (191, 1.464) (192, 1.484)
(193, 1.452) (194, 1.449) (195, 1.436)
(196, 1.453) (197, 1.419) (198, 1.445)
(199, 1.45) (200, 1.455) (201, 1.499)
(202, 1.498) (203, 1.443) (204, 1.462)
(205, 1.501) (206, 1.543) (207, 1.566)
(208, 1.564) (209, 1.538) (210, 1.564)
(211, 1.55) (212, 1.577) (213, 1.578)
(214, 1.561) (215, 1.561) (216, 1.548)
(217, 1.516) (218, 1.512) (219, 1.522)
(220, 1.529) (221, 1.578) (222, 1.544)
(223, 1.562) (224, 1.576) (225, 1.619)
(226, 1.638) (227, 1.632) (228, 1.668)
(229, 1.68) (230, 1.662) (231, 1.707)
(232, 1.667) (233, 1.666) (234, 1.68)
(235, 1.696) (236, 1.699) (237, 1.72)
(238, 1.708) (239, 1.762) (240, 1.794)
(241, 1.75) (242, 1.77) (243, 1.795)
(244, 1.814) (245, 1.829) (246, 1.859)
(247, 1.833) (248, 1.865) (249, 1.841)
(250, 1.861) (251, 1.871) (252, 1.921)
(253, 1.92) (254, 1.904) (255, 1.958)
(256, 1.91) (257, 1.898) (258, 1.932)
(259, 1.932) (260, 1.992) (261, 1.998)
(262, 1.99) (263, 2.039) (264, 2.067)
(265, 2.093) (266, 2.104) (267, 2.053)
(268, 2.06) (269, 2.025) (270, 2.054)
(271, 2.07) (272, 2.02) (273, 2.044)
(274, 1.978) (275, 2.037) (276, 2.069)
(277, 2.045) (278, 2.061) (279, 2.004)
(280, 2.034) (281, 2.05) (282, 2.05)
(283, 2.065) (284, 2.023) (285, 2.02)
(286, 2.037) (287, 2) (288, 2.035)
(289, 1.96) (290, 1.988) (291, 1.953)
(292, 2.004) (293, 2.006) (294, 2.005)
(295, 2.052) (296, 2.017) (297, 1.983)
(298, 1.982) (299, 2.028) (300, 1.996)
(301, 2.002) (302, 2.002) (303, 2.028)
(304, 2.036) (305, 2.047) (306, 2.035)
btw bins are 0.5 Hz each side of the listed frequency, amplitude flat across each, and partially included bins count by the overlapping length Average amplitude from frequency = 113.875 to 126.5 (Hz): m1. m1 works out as 1.59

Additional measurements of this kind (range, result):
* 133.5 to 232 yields 1.59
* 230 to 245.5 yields 1.73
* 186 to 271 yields 1.69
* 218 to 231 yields 1.6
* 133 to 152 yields 1.74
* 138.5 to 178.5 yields 1.66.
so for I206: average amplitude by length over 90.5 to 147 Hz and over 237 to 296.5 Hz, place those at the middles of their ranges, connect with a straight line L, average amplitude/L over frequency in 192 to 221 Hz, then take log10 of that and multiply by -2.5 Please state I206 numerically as 0.21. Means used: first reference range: 1.64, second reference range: 1.96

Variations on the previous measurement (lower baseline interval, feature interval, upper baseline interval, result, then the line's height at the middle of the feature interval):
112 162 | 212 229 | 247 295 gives 0.19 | 1.87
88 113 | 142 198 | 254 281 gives 0.14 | 1.8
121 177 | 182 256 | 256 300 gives 0.15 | 1.85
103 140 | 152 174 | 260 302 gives 0.06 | 1.72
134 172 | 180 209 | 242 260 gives 0.19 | 1.77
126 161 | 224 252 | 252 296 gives 0.11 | 1.92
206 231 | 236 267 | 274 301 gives -0.06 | 1.79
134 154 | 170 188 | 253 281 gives 0.19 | 1.82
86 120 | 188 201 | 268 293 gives 0.25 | 1.84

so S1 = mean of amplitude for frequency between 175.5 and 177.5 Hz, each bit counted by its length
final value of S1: 1.52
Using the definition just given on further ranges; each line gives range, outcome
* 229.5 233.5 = 1.68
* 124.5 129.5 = 1.54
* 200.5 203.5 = 1.48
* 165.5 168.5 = 1.57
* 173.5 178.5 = 1.53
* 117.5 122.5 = 1.61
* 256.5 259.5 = 1.92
